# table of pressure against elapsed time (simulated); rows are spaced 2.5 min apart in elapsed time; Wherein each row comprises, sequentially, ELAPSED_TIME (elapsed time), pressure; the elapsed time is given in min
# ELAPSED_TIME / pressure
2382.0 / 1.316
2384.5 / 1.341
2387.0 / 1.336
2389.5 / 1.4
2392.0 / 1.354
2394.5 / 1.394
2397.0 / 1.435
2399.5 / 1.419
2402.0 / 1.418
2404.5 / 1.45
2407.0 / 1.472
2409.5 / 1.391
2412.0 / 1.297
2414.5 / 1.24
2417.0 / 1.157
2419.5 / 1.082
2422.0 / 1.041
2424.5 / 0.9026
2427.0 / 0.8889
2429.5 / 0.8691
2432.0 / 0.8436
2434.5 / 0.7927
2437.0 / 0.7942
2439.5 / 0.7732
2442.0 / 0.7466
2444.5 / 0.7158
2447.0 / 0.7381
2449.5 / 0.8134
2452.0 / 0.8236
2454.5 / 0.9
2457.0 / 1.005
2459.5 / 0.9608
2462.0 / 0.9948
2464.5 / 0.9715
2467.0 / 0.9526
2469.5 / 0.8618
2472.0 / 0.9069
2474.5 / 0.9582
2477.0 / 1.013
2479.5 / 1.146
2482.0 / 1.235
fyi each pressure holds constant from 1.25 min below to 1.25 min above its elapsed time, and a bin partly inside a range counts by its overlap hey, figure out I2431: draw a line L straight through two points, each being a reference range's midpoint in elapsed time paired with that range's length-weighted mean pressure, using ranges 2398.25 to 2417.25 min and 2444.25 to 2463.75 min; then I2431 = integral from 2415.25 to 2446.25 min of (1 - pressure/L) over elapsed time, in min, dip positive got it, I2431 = 6.7 min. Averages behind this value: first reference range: 1.37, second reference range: 0.879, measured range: 0.887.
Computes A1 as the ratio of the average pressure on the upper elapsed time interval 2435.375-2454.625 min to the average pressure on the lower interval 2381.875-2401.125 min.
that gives 0.57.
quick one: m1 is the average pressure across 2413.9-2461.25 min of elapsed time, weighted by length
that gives 0.896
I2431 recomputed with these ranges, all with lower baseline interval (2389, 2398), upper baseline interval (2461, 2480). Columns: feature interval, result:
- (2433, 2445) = 3.9 min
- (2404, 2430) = 2.2 min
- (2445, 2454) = 2.4 min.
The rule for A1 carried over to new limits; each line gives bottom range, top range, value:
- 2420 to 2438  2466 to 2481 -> 1.10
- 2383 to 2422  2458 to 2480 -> 0.73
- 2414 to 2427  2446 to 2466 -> 0.86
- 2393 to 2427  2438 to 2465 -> 0.67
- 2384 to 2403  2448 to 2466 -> 0.66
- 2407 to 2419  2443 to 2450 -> 0.59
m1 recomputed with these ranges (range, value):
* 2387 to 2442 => 1.16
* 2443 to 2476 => 0.892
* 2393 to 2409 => 1.43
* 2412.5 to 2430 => 1.04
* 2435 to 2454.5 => 0.781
